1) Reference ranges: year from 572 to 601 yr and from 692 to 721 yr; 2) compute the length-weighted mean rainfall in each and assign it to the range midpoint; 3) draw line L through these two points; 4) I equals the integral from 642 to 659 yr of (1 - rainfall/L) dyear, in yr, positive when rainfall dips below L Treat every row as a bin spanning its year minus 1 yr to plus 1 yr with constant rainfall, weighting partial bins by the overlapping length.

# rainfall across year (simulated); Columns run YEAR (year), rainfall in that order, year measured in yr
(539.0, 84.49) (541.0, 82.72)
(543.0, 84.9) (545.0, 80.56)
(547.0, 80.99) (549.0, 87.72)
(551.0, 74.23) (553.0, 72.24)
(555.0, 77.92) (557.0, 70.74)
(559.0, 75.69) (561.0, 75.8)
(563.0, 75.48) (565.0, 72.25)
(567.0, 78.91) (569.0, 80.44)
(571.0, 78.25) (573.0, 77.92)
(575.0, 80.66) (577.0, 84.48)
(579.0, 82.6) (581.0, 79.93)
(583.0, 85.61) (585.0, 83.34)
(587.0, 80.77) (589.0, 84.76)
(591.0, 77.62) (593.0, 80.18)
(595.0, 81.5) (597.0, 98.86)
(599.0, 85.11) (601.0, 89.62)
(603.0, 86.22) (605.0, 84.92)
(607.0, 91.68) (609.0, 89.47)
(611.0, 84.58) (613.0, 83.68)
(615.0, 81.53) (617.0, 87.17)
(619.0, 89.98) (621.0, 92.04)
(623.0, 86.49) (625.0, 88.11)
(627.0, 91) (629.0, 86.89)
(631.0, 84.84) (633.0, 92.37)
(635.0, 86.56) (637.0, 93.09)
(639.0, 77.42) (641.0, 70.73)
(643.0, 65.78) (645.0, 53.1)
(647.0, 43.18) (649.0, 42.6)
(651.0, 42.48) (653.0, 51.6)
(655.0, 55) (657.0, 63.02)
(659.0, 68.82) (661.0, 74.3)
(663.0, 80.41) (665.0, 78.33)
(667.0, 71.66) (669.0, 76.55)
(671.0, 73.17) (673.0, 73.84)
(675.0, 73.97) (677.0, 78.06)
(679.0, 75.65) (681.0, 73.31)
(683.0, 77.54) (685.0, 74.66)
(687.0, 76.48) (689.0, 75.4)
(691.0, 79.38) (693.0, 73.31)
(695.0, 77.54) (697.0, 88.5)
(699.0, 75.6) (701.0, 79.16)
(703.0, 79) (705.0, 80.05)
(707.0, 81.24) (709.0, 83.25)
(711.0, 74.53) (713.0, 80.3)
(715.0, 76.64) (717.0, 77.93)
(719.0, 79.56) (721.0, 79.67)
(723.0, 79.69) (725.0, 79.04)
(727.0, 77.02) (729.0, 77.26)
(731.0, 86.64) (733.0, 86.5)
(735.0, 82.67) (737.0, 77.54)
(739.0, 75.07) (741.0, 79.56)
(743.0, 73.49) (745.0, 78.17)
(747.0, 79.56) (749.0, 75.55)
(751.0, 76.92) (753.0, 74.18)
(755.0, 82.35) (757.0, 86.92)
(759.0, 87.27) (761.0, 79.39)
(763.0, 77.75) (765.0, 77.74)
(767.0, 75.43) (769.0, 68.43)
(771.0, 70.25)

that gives 5.9 yr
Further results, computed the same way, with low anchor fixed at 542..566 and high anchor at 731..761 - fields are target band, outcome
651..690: 3.70 yr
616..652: 0.96 yr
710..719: 0.22 yr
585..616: -2.90 yr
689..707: 0.07 yr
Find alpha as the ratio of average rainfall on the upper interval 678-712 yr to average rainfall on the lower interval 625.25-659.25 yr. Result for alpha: 1.1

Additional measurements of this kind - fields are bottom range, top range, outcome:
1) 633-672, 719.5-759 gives 1.18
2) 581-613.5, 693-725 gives 0.93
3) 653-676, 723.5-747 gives 1.12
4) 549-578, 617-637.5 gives 1.15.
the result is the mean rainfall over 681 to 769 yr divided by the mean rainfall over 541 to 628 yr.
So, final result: 0.95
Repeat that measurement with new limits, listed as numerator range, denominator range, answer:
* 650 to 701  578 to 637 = 0.84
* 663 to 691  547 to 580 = 0.97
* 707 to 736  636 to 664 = 1.27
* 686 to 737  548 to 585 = 1.01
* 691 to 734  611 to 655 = 1.06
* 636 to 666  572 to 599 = 0.77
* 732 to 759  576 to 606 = 0.94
